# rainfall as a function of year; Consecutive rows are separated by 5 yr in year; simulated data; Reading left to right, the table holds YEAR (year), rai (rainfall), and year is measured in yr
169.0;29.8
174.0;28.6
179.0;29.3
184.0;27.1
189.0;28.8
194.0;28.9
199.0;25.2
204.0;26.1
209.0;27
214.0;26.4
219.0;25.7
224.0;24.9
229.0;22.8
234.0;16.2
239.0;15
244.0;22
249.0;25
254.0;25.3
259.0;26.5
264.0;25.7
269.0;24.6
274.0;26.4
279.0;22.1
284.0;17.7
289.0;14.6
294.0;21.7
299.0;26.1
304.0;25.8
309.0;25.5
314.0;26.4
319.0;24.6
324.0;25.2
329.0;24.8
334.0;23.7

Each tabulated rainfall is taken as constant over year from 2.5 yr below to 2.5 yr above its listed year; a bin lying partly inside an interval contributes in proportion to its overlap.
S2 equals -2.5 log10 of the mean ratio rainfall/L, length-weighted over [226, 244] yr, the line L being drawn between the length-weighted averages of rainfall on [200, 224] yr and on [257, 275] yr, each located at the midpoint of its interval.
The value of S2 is 0.35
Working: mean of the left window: 26.1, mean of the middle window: 18.7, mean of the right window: 25.7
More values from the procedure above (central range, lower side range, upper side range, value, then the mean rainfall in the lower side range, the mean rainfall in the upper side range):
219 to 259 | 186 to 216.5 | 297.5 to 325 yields 0.20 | 27.1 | 25.6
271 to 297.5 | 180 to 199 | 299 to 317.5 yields 0.25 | 27.9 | 25.9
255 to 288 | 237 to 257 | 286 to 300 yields -0.12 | 22.1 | 20.1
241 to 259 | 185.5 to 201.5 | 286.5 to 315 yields 0.05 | 27.6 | 23.2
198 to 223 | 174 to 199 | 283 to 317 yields 0.04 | 28.2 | 22.8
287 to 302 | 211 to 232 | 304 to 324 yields 0.20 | 24.8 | 25.5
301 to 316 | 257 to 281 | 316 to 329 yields -0.04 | 25.1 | 24.9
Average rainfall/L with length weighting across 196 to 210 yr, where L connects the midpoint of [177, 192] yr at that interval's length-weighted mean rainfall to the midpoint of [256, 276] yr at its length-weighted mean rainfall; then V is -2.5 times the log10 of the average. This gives 0.07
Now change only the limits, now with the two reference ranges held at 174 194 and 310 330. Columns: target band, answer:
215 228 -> 0.10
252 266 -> 0.04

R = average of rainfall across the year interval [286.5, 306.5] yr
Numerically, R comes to 22.1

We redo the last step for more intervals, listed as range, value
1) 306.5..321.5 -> 25.5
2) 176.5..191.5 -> 28.4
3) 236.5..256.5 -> 21.8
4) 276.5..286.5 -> 19.9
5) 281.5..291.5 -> 16.1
